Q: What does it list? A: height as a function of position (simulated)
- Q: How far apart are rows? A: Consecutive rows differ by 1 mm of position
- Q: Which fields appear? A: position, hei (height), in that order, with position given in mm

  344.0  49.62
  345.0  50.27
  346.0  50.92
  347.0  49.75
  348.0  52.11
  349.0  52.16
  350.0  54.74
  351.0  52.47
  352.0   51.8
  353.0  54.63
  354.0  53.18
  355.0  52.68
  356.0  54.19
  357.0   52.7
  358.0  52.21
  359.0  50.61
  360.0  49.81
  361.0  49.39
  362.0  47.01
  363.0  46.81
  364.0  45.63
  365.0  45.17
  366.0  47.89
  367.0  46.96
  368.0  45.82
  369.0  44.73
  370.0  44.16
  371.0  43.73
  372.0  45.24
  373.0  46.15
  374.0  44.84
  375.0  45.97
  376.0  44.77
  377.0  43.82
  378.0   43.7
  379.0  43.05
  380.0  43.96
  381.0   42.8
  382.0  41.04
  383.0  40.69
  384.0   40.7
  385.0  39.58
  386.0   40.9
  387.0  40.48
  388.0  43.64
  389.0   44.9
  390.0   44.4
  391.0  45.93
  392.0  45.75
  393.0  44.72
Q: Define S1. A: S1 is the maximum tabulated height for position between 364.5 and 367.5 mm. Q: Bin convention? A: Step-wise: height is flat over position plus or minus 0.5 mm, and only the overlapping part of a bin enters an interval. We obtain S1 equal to 47.89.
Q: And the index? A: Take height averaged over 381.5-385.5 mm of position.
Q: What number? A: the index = 40.5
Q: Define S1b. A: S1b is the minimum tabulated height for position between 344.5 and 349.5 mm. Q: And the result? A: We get 49.75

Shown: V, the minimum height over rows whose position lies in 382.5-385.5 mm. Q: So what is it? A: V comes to 39.58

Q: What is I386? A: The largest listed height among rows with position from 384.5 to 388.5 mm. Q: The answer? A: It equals 43.64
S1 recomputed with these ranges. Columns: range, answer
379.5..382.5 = 43.96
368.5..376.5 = 46.15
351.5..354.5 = 54.63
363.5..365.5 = 45.63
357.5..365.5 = 52.21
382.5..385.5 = 40.7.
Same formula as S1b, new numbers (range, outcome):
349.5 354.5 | 51.8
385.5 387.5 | 40.48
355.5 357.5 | 52.7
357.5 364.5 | 45.63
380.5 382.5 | 41.04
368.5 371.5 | 43.73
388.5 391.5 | 44.4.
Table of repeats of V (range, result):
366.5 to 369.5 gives 44.73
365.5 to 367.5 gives 46.96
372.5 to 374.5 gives 44.84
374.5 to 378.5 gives 43.7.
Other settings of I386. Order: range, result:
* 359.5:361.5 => 49.81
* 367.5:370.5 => 45.82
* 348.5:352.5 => 54.74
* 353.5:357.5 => 54.19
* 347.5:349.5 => 52.16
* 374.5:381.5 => 45.97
